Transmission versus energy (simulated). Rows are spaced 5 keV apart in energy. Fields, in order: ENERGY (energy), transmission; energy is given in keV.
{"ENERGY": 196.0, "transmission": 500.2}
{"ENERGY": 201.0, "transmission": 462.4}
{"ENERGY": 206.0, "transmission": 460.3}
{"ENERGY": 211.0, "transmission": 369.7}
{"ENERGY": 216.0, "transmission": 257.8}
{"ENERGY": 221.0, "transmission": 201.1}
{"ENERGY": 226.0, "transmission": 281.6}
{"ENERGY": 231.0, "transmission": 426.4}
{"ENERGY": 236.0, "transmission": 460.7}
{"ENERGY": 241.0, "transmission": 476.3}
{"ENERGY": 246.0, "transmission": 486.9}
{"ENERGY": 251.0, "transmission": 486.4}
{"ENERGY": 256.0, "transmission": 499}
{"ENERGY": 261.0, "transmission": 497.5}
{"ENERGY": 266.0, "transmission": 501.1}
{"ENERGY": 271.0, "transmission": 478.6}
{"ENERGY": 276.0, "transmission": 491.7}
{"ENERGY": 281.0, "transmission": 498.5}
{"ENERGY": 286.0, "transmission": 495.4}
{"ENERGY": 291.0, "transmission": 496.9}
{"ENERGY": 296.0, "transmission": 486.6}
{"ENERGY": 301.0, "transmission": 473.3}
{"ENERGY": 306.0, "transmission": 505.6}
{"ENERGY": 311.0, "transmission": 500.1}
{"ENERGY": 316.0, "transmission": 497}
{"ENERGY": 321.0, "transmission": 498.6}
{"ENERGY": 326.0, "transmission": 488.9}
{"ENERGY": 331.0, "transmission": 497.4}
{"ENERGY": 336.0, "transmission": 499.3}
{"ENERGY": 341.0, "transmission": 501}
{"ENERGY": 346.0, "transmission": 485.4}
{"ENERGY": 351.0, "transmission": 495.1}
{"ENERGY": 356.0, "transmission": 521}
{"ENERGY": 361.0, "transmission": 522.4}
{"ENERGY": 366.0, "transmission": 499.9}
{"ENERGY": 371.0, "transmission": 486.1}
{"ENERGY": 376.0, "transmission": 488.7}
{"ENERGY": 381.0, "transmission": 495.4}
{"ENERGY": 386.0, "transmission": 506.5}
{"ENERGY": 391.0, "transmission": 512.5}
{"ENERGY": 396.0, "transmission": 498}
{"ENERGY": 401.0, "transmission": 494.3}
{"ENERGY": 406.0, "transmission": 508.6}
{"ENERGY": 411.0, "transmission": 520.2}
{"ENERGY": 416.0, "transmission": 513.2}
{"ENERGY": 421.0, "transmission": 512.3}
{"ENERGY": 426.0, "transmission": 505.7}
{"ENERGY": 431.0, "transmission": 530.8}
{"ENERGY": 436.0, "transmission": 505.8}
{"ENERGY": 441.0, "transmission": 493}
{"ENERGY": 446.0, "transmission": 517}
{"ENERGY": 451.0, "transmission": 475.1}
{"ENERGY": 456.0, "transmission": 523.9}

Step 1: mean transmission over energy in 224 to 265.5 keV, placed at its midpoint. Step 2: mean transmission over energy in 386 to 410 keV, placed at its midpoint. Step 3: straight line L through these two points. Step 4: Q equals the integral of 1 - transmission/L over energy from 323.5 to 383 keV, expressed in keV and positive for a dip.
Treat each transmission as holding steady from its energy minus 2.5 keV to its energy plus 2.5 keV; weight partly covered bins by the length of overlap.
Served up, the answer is -1.0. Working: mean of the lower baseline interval 456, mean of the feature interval 498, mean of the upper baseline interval 505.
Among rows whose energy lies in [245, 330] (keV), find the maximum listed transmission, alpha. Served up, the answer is 505.6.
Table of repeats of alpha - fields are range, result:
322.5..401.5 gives 522.4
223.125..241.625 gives 476.3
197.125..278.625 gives 501.1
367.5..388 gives 506.5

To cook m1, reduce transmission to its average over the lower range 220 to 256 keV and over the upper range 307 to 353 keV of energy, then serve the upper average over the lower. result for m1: 1.19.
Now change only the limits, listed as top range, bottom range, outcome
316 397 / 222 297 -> 1.07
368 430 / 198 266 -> 1.21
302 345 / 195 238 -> 1.33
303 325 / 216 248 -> 1.32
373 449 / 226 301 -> 1.06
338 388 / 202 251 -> 1.29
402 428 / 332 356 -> 1.03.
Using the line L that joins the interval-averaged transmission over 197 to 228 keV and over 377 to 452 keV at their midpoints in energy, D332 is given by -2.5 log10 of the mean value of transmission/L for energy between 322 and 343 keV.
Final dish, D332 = -0.13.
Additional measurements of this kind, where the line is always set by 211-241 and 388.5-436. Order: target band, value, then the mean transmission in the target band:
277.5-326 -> -0.20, 494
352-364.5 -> -0.12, 517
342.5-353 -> -0.09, 491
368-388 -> -0.03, 494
